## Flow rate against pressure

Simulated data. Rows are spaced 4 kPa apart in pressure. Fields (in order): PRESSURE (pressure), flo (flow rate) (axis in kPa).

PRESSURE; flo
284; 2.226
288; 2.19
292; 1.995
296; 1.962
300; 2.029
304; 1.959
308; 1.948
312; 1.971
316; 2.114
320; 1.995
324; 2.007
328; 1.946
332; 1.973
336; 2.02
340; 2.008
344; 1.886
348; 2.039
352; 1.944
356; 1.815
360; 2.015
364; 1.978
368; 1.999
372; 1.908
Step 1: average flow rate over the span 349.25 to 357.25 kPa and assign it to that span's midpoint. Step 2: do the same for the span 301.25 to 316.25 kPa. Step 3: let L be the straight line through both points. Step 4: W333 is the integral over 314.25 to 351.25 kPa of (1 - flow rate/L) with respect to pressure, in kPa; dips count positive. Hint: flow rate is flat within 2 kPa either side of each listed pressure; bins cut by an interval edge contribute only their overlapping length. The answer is -1.1 kPa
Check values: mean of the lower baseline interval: 1.99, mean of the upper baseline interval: 1.9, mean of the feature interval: 2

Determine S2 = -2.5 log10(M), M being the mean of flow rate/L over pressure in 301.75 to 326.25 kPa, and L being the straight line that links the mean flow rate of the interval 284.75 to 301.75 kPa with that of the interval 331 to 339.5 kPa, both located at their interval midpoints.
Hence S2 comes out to 0.02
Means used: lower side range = 2.06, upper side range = 2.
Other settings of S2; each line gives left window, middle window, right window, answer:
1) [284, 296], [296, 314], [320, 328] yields 0.039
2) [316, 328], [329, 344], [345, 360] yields -0.002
